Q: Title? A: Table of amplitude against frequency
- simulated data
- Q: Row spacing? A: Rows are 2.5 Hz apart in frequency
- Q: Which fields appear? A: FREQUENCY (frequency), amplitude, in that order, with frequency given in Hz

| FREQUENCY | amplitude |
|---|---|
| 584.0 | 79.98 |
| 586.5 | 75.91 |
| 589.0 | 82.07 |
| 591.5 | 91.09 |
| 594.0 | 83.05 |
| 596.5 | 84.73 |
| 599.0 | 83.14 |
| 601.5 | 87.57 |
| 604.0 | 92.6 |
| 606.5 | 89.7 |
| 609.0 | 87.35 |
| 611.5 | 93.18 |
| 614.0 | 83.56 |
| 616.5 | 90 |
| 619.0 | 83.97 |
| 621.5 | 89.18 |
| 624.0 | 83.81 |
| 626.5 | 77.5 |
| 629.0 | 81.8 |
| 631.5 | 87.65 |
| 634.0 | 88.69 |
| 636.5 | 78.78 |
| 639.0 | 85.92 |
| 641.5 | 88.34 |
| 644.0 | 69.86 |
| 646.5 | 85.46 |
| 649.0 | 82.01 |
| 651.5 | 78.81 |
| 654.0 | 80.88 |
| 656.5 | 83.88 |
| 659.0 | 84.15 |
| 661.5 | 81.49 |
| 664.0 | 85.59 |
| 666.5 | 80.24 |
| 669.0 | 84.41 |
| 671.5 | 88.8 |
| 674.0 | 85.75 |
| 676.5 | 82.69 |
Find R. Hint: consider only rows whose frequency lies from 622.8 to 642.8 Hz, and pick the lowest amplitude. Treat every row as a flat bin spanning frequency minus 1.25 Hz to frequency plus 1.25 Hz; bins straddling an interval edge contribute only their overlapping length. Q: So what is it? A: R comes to 77.5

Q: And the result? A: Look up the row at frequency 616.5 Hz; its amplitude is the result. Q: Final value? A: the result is 90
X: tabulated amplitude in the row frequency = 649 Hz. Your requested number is 82.01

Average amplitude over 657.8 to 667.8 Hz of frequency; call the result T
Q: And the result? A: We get 82.9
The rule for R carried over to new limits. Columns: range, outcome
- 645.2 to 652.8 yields 78.81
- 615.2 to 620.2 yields 83.97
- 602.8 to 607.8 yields 89.7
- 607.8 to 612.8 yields 87.35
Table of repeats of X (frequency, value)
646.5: 85.46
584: 79.98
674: 85.75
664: 85.59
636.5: 78.78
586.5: 75.91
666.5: 80.24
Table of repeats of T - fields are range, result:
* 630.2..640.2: 85.2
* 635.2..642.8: 84.3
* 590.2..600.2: 85.5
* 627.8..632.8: 84.8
